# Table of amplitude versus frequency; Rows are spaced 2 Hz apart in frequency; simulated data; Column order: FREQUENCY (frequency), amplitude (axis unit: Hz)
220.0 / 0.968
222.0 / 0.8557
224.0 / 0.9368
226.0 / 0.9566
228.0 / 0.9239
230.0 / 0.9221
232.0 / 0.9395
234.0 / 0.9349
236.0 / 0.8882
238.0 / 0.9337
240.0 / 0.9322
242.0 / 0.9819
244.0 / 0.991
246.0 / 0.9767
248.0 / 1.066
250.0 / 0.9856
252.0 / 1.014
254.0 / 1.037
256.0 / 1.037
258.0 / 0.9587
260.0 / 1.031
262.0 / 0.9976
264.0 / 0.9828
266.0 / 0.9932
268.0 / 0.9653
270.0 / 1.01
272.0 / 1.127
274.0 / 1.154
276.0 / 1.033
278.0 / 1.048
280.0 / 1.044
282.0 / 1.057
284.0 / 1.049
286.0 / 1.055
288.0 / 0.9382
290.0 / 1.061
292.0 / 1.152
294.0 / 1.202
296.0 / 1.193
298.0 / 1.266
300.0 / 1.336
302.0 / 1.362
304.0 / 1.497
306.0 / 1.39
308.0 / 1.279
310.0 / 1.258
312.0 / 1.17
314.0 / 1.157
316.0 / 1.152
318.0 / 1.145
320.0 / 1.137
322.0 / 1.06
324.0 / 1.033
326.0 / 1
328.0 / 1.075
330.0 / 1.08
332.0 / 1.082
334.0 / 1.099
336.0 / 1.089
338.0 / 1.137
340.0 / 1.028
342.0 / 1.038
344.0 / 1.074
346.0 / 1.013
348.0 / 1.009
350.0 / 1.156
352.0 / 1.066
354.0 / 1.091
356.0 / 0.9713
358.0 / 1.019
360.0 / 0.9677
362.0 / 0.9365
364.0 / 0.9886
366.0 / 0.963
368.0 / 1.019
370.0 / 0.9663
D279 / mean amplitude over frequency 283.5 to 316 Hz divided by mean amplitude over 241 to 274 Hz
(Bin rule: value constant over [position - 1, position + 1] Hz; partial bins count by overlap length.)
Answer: 1.19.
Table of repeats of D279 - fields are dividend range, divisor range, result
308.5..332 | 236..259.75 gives 1.13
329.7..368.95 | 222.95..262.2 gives 1.07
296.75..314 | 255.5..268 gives 1.31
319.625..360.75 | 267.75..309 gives 0.91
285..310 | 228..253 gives 1.28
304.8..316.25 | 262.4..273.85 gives 1.21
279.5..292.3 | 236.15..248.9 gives 1.07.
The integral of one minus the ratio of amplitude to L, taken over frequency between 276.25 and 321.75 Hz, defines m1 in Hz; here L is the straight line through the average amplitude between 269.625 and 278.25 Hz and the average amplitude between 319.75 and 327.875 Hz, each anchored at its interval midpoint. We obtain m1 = -4.6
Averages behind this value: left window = 1.08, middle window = 1.18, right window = 1.05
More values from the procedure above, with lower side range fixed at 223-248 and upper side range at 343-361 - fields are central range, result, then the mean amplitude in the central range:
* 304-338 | -4.5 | 1.15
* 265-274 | -0.6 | 1.04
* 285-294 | -0.7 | 1.07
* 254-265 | -0.4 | 1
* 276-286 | -0.7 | 1.05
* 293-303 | -2.7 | 1.27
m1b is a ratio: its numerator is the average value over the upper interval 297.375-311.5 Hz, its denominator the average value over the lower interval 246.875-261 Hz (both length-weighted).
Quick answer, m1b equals 1.3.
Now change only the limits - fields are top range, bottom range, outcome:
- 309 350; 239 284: 1.07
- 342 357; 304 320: 0.85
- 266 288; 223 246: 1.11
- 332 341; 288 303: 0.90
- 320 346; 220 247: 1.14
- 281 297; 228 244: 1.16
